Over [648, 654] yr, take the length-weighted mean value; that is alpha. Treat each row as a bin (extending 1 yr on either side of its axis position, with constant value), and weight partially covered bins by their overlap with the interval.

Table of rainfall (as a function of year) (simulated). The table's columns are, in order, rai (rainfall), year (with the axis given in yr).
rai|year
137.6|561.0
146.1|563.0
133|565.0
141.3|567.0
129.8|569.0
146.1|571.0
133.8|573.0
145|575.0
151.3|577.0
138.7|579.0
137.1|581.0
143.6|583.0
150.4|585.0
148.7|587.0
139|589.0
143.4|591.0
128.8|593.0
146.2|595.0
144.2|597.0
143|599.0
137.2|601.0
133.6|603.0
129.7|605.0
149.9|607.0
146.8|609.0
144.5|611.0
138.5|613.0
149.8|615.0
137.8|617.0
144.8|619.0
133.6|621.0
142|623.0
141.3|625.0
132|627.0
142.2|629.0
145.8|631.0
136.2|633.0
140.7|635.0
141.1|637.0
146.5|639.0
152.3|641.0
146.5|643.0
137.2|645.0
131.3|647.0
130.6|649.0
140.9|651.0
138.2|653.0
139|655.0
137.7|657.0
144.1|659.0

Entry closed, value 137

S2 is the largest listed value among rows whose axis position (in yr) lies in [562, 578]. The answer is 151.3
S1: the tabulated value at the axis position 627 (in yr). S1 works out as 132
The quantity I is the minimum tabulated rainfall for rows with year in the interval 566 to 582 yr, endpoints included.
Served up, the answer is 129.8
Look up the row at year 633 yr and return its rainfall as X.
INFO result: 136.2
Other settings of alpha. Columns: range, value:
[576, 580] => 145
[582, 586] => 147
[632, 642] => 143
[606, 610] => 148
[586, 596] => 141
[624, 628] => 137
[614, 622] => 142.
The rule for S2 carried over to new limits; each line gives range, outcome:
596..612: 149.9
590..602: 146.2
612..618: 149.8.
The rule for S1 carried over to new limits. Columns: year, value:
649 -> 130.6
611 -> 144.5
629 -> 142.2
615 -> 149.8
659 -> 144.1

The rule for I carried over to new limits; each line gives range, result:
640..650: 130.6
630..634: 136.2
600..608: 129.7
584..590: 139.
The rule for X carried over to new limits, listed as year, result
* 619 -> 144.8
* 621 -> 133.6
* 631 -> 145.8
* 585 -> 150.4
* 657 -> 137.7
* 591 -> 143.4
